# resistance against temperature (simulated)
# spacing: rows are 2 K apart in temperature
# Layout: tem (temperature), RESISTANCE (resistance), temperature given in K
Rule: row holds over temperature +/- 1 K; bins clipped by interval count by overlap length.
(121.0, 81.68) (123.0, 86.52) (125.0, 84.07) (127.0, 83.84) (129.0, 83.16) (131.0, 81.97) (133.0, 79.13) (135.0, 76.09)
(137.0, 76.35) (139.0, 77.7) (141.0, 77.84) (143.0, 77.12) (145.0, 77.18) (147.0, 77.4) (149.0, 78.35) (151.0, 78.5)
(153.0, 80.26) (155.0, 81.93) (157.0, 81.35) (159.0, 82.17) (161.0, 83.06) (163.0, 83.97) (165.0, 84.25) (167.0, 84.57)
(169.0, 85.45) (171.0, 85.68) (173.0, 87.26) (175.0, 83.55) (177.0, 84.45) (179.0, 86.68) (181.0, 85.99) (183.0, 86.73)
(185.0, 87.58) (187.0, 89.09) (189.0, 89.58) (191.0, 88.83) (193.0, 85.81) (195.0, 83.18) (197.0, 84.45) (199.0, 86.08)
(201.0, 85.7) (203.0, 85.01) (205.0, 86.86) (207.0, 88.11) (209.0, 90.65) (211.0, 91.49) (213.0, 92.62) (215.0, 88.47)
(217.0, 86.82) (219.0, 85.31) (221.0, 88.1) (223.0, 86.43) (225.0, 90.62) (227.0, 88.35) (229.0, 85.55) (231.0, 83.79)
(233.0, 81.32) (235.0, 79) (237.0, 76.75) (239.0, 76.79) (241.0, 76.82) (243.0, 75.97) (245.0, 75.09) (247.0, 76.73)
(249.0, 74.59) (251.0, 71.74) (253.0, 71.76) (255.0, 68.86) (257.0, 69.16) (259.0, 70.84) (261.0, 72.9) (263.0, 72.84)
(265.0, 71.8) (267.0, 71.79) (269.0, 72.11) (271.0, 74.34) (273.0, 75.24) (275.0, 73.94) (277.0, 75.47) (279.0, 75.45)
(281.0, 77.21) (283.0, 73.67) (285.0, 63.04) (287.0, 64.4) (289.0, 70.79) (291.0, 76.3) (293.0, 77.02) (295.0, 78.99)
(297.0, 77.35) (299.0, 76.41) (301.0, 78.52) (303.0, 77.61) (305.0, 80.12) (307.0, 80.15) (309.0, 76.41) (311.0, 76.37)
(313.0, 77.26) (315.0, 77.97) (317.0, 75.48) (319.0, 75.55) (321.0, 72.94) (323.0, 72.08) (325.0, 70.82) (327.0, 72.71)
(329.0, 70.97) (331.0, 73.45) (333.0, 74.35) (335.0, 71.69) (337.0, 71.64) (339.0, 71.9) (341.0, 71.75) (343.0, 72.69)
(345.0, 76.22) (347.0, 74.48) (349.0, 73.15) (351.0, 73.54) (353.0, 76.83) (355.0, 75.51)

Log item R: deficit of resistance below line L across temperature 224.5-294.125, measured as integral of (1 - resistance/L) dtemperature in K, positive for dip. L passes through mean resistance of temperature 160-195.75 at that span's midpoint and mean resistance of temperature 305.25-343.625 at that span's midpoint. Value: 3.8 K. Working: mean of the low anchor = 85.9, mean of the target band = 75.1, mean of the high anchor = 74.1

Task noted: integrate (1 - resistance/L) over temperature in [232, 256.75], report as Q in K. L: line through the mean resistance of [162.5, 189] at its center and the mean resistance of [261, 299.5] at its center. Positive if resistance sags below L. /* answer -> 0.8 K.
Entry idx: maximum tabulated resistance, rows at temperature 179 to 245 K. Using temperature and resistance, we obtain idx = 92.62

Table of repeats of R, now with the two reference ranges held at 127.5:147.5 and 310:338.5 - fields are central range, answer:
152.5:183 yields -2.5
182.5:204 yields -2.6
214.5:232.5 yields -2.5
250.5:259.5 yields 0.6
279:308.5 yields -0.2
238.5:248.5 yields 0.0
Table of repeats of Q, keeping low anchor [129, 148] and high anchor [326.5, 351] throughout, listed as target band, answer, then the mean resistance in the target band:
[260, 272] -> 0.4 K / 72.6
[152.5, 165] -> -0.8 K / 82.4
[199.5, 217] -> -2.8 K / 88.4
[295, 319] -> -1.2 K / 77.6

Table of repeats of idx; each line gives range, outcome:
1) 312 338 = 77.97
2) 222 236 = 90.62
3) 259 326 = 80.15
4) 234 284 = 79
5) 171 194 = 89.58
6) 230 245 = 83.79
